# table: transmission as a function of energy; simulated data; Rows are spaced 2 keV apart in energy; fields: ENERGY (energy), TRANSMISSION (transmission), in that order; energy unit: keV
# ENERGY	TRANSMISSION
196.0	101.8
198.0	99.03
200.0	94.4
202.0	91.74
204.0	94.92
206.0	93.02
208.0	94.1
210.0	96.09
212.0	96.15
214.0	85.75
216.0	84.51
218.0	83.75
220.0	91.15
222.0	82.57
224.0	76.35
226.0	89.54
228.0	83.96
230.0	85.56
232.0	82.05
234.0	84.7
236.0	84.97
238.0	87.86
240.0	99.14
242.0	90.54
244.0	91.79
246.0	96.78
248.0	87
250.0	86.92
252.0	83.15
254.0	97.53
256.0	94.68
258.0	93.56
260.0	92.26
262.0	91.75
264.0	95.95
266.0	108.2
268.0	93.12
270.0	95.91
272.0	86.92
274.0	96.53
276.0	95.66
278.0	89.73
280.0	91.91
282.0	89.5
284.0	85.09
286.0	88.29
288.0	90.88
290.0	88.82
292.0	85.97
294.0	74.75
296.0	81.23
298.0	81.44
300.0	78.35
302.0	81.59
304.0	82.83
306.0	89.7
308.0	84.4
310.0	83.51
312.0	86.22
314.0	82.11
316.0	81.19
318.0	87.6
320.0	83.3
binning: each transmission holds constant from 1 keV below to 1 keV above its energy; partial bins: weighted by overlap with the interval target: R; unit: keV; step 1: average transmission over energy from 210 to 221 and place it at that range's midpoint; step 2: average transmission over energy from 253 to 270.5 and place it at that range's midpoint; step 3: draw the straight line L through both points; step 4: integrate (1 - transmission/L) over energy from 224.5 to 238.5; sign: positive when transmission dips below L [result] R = 1.0 keV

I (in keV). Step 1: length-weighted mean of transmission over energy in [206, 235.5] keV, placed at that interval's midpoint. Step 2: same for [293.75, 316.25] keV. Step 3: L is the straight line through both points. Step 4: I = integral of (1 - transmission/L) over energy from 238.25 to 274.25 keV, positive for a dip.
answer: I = -3.4 keV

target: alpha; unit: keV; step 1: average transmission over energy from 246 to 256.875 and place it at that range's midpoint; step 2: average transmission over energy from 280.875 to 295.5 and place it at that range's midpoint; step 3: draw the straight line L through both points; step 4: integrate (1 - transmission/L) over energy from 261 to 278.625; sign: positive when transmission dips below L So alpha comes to -1.3 keV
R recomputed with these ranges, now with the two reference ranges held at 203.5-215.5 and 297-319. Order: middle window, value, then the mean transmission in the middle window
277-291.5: -0.6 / 89.1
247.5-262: -0.4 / 90.9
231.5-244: 0.2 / 88.7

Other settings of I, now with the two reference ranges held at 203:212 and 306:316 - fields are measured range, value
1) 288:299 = 0.37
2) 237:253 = 0.10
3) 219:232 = 1.16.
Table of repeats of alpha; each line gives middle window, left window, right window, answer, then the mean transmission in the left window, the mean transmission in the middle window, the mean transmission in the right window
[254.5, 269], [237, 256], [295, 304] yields -1.2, 91.4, 95.7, 80.9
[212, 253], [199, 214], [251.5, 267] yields 3.2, 93.8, 87.1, 95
